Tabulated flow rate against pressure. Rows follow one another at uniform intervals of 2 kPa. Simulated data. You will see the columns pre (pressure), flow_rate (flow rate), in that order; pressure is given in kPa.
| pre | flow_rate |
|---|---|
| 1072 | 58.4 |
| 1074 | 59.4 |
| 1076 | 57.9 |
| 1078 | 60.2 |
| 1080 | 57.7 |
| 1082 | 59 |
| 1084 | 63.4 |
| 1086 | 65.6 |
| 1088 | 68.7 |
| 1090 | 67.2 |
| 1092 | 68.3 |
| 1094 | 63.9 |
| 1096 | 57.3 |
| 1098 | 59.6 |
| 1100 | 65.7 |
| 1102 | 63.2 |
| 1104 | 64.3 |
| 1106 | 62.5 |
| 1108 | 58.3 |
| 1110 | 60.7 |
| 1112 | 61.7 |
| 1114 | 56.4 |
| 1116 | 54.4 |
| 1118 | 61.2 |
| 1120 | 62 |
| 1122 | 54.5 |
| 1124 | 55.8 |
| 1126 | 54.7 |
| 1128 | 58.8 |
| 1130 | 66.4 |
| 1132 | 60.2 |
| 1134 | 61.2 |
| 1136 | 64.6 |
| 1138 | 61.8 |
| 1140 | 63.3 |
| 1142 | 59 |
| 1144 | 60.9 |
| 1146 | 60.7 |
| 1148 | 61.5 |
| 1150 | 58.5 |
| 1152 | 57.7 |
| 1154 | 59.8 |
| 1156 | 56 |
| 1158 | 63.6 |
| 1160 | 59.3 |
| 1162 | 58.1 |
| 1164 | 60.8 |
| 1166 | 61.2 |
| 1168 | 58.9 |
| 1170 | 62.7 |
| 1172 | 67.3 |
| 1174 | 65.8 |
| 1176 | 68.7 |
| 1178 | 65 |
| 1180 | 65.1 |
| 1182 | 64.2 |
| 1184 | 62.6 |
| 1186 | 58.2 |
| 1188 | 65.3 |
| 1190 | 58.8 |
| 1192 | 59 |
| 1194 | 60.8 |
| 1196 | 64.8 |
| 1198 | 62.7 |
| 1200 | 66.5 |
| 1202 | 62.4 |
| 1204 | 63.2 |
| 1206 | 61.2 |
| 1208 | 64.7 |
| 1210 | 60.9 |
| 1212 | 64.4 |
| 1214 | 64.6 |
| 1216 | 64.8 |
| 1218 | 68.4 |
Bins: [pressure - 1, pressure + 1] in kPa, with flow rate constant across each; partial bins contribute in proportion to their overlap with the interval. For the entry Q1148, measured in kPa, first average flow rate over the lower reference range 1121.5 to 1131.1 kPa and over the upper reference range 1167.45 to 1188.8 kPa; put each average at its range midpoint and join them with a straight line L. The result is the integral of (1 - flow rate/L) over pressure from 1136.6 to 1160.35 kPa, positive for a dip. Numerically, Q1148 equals 0.2 kPa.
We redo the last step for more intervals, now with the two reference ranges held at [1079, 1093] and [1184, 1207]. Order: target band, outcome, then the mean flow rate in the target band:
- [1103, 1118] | 0.9 kPa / 59.9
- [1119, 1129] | 1.0 kPa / 57.2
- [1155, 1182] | 0.0 kPa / 62.6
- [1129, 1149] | 0.4 kPa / 62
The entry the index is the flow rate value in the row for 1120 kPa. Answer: 62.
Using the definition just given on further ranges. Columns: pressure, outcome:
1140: 63.3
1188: 65.3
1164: 60.8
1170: 62.7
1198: 62.7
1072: 58.4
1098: 59.6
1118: 61.2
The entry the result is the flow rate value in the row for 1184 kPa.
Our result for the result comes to 62.6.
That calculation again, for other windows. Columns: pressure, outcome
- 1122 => 54.5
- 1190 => 58.8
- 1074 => 59.4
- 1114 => 56.4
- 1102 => 63.2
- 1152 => 57.7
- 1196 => 64.8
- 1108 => 58.3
